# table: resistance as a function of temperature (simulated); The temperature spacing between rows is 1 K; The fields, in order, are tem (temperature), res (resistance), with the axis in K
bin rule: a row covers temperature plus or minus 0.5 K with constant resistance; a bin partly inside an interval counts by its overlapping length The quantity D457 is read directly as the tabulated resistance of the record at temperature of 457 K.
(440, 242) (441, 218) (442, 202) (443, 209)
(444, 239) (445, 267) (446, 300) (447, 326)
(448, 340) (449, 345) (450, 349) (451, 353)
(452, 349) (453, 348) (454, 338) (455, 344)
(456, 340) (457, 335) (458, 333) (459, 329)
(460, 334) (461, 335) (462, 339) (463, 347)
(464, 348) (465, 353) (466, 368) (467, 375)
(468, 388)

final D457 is 335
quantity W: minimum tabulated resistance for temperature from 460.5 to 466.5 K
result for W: 335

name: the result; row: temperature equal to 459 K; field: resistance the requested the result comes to 329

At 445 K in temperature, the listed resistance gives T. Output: 267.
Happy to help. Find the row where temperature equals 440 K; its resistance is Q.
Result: 242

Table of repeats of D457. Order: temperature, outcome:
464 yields 348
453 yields 348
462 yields 339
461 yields 335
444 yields 239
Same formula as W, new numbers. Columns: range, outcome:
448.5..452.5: 345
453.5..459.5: 329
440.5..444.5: 202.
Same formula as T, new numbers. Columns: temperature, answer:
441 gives 218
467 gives 375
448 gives 340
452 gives 349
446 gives 300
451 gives 353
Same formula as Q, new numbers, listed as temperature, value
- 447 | 326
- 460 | 334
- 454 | 338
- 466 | 368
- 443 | 209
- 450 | 349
